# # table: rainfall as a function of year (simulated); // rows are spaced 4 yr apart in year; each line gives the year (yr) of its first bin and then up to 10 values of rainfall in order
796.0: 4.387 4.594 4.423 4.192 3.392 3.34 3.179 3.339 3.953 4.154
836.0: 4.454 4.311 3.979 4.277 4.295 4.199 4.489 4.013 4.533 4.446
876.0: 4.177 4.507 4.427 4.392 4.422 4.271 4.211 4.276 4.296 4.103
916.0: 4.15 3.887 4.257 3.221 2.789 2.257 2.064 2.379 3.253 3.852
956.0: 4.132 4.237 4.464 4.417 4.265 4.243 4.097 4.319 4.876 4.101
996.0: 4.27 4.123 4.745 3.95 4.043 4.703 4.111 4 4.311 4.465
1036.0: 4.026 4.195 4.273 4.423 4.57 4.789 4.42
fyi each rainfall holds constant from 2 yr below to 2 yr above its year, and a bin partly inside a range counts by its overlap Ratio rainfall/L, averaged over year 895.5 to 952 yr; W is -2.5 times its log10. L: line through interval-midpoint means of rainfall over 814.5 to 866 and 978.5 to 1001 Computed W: 0.18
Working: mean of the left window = 4.01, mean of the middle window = 3.52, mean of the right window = 4.31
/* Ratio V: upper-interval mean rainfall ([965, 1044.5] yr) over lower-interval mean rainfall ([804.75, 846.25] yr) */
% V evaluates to 1.11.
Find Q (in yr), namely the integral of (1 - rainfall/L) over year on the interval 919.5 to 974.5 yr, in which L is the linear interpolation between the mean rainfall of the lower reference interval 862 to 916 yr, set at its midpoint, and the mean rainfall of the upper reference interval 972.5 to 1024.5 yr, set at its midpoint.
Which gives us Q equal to 9.8 yr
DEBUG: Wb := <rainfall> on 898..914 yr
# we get 4.22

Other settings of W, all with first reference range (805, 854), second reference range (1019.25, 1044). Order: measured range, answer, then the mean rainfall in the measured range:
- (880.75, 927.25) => -0.05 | 4.22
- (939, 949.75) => 0.49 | 2.6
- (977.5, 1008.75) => -0.05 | 4.32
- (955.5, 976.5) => -0.05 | 4.31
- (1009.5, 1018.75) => -0.04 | 4.33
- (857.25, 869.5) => -0.10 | 4.33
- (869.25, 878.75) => -0.10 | 4.34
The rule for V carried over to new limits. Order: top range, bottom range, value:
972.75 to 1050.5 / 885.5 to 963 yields 1.15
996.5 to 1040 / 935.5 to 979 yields 1.16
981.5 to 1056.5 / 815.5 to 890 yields 1.04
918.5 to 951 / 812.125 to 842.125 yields 0.80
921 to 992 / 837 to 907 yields 0.86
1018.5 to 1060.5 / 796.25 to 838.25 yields 1.10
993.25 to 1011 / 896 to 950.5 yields 1.21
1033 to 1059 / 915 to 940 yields 1.33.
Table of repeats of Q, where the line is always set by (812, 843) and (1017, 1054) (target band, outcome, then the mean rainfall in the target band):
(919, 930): 0.7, 3.78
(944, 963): 1.6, 3.74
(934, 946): 5.4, 2.23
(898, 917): -1.1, 4.21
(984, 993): -0.7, 4.49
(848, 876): -3.2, 4.31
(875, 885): -1.2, 4.38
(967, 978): -0.4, 4.3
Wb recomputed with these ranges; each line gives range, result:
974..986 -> 4.22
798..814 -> 4.15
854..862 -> 4.34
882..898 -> 4.38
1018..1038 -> 4.18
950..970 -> 4.22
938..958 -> 3.14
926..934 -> 3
